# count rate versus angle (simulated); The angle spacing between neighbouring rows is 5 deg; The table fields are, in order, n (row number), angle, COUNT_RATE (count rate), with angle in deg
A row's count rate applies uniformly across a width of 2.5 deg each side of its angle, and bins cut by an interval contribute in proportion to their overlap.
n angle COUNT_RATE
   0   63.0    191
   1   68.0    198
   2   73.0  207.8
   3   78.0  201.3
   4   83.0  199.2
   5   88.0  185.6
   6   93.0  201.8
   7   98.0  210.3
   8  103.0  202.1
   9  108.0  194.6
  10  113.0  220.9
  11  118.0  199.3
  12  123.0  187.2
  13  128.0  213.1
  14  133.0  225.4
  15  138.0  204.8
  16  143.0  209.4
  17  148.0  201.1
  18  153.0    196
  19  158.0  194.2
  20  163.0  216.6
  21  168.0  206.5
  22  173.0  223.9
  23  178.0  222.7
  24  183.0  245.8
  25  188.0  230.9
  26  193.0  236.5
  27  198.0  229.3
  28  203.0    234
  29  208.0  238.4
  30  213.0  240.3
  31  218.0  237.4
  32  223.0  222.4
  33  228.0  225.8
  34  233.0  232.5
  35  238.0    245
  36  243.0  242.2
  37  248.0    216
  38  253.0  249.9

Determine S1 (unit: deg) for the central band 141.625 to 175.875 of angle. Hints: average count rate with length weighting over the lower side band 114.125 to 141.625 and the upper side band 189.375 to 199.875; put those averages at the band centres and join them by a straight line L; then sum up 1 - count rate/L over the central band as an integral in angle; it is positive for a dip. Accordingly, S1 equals 1.88 deg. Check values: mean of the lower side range 207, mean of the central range 207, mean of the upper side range 233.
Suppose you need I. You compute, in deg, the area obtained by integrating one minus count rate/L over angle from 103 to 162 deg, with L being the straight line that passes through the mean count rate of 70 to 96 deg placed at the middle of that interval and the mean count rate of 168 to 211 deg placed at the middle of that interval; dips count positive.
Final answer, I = 2.65 deg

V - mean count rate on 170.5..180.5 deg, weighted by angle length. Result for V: 223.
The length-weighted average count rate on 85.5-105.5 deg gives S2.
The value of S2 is 200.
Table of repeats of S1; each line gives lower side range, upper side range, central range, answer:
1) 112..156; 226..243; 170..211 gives -1.8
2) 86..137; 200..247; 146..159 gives 1.1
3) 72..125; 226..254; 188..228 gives -1.1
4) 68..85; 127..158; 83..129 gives 0.7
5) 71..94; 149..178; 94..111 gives -0.1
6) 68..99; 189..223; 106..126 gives 0.8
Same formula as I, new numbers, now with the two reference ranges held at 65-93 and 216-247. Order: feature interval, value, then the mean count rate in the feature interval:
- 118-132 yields 0.43 deg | 203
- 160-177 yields 0.26 deg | 216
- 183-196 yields -0.71 deg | 236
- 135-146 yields 0.25 deg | 208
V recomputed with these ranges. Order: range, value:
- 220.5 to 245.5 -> 234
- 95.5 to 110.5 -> 202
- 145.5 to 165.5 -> 202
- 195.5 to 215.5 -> 236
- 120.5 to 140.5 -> 208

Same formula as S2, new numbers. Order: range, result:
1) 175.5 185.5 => 234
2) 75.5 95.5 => 197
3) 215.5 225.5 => 230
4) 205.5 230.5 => 233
